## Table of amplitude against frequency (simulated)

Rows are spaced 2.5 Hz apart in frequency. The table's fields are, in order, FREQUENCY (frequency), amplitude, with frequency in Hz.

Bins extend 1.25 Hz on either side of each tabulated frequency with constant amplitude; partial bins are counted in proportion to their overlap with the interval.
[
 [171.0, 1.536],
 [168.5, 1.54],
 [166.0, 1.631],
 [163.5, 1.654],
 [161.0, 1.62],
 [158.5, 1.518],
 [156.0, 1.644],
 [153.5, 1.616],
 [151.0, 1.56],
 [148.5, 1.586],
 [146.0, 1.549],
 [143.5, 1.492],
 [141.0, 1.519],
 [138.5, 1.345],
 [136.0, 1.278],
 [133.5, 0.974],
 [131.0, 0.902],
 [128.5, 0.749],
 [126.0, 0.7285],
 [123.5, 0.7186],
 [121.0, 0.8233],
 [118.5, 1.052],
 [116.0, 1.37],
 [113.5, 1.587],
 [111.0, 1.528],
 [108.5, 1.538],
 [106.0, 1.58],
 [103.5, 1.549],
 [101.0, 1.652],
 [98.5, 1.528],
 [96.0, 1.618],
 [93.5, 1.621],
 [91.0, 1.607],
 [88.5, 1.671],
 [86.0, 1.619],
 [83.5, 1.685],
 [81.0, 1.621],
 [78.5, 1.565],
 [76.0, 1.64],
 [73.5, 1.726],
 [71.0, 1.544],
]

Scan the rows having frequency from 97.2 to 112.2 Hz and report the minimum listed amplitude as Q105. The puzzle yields 1.528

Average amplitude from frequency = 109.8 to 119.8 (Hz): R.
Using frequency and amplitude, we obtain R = 1.38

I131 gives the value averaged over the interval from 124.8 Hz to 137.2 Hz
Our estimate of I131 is 0.926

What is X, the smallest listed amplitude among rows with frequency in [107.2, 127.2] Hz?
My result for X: 0.7186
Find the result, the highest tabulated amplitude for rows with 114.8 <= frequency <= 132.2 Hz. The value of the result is 1.37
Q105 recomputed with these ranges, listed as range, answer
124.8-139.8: 0.7285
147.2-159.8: 1.518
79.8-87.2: 1.619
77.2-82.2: 1.565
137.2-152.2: 1.345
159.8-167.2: 1.62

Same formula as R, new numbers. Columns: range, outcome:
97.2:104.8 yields 1.58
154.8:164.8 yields 1.61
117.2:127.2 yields 0.834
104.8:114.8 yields 1.56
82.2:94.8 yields 1.64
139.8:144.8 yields 1.51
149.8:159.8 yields 1.58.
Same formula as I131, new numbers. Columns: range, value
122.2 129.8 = 0.734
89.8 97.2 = 1.62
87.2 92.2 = 1.64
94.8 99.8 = 1.57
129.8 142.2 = 1.2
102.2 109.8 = 1.56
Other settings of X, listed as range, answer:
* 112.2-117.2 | 1.37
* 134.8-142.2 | 1.278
